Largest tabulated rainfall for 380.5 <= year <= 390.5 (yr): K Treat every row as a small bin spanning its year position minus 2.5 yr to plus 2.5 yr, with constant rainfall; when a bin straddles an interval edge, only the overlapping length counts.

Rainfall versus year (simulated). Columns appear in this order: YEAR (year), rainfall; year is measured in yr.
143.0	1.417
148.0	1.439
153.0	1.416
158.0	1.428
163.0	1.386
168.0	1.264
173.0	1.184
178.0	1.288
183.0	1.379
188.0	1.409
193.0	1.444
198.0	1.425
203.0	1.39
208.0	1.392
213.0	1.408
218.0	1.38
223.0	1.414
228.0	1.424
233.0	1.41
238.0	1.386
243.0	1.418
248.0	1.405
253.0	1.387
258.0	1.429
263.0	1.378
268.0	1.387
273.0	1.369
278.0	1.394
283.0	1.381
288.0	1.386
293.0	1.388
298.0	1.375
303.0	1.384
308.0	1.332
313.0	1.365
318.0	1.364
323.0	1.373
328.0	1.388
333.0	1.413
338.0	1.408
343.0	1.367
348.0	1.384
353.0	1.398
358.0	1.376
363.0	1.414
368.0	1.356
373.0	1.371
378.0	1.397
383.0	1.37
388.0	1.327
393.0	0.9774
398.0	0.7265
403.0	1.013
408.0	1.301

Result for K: 1.37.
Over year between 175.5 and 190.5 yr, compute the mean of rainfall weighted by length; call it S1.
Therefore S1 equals 1.36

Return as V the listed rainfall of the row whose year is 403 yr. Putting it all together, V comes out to 1.013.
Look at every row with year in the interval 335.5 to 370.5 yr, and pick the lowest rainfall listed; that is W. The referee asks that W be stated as 1.356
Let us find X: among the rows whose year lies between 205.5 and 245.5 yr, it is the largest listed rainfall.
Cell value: 1.424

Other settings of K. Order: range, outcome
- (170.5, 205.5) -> 1.444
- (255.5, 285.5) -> 1.429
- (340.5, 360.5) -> 1.398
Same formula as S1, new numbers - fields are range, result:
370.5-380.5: 1.38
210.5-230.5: 1.41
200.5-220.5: 1.39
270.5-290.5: 1.38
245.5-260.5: 1.41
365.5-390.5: 1.36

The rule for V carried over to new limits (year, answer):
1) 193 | 1.444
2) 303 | 1.384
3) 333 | 1.413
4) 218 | 1.38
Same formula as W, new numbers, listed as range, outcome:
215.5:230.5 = 1.38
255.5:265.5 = 1.378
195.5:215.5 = 1.39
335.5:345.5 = 1.367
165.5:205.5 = 1.184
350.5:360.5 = 1.376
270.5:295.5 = 1.369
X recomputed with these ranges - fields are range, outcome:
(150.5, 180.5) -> 1.428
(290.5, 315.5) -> 1.388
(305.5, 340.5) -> 1.413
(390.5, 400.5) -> 0.9774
